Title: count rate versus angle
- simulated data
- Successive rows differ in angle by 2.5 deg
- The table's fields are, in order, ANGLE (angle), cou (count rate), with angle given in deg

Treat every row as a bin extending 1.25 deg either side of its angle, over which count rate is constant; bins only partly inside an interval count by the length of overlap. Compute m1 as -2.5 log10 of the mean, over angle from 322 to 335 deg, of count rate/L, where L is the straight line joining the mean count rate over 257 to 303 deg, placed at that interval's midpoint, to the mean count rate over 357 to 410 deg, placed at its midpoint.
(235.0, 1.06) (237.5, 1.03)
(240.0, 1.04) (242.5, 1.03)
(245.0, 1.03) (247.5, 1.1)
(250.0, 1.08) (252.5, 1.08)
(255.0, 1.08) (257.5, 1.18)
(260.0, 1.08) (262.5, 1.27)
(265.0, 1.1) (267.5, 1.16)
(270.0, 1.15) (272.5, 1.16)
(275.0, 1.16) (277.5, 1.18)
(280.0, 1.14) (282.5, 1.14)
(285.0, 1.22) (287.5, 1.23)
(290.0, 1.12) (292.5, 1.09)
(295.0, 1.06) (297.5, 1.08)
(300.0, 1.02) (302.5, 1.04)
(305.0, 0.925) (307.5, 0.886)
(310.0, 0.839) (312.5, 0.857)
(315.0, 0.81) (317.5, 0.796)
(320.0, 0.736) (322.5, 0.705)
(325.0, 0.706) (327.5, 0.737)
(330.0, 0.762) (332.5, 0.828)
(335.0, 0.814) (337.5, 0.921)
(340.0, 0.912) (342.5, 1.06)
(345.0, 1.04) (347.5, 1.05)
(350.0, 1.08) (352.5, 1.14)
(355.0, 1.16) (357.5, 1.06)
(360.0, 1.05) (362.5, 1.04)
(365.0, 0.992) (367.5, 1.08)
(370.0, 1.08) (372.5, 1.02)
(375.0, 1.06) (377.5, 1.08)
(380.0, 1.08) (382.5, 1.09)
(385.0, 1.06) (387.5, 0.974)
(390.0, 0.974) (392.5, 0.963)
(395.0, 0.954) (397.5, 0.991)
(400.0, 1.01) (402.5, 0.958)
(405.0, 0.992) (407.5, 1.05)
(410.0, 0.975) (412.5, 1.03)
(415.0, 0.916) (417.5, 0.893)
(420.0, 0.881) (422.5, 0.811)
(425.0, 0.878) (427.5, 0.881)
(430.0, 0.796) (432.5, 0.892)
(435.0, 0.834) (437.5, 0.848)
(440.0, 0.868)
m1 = 0.39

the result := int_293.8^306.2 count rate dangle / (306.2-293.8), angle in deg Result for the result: 1.03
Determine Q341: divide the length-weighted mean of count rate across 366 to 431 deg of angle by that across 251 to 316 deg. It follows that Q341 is 0.91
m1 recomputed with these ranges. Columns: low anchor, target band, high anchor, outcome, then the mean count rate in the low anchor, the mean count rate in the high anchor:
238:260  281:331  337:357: 0.13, 1.08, 1.05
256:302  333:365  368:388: 0.06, 1.14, 1.06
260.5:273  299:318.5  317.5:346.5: 0.07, 1.16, 0.838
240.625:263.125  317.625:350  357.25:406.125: 0.21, 1.1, 1.02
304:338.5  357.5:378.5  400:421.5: -0.18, 0.807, 0.963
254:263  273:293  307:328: -0.17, 1.14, 0.784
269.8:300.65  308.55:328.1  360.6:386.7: 0.39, 1.14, 1.06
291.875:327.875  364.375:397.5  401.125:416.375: -0.08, 0.886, 0.986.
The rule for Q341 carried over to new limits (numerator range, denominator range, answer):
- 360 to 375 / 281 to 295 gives 0.91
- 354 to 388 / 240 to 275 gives 0.95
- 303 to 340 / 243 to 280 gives 0.72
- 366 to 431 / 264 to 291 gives 0.84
